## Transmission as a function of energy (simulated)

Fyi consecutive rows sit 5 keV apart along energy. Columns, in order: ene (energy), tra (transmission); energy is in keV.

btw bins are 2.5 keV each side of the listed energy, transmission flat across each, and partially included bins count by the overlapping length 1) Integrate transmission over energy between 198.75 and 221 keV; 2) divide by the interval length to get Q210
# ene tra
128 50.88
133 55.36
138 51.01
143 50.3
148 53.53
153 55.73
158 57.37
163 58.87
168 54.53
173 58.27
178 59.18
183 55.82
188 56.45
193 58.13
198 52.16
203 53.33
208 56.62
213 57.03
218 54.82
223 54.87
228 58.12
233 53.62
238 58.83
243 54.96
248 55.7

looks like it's 55.2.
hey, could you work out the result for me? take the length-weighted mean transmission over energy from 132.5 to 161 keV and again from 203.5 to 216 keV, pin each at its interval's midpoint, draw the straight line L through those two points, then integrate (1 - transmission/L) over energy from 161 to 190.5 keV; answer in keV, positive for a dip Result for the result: -1.20 keV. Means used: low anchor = 53.9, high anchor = 56.2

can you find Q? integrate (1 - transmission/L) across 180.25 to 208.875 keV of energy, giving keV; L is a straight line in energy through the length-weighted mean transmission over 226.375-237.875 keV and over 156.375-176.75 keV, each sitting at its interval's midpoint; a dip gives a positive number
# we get 0.77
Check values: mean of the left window 57.4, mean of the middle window 55.4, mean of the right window 56.3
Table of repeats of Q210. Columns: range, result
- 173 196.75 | 57.2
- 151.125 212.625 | 56.4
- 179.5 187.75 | 56.4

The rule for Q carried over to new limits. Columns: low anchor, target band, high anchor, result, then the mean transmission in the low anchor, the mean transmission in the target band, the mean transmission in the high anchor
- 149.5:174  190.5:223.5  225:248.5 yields 0.67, 56.7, 55.3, 56.3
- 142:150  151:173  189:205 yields -1.61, 52.1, 56.8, 54.8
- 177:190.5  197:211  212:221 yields 0.45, 56.9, 54.3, 55.7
